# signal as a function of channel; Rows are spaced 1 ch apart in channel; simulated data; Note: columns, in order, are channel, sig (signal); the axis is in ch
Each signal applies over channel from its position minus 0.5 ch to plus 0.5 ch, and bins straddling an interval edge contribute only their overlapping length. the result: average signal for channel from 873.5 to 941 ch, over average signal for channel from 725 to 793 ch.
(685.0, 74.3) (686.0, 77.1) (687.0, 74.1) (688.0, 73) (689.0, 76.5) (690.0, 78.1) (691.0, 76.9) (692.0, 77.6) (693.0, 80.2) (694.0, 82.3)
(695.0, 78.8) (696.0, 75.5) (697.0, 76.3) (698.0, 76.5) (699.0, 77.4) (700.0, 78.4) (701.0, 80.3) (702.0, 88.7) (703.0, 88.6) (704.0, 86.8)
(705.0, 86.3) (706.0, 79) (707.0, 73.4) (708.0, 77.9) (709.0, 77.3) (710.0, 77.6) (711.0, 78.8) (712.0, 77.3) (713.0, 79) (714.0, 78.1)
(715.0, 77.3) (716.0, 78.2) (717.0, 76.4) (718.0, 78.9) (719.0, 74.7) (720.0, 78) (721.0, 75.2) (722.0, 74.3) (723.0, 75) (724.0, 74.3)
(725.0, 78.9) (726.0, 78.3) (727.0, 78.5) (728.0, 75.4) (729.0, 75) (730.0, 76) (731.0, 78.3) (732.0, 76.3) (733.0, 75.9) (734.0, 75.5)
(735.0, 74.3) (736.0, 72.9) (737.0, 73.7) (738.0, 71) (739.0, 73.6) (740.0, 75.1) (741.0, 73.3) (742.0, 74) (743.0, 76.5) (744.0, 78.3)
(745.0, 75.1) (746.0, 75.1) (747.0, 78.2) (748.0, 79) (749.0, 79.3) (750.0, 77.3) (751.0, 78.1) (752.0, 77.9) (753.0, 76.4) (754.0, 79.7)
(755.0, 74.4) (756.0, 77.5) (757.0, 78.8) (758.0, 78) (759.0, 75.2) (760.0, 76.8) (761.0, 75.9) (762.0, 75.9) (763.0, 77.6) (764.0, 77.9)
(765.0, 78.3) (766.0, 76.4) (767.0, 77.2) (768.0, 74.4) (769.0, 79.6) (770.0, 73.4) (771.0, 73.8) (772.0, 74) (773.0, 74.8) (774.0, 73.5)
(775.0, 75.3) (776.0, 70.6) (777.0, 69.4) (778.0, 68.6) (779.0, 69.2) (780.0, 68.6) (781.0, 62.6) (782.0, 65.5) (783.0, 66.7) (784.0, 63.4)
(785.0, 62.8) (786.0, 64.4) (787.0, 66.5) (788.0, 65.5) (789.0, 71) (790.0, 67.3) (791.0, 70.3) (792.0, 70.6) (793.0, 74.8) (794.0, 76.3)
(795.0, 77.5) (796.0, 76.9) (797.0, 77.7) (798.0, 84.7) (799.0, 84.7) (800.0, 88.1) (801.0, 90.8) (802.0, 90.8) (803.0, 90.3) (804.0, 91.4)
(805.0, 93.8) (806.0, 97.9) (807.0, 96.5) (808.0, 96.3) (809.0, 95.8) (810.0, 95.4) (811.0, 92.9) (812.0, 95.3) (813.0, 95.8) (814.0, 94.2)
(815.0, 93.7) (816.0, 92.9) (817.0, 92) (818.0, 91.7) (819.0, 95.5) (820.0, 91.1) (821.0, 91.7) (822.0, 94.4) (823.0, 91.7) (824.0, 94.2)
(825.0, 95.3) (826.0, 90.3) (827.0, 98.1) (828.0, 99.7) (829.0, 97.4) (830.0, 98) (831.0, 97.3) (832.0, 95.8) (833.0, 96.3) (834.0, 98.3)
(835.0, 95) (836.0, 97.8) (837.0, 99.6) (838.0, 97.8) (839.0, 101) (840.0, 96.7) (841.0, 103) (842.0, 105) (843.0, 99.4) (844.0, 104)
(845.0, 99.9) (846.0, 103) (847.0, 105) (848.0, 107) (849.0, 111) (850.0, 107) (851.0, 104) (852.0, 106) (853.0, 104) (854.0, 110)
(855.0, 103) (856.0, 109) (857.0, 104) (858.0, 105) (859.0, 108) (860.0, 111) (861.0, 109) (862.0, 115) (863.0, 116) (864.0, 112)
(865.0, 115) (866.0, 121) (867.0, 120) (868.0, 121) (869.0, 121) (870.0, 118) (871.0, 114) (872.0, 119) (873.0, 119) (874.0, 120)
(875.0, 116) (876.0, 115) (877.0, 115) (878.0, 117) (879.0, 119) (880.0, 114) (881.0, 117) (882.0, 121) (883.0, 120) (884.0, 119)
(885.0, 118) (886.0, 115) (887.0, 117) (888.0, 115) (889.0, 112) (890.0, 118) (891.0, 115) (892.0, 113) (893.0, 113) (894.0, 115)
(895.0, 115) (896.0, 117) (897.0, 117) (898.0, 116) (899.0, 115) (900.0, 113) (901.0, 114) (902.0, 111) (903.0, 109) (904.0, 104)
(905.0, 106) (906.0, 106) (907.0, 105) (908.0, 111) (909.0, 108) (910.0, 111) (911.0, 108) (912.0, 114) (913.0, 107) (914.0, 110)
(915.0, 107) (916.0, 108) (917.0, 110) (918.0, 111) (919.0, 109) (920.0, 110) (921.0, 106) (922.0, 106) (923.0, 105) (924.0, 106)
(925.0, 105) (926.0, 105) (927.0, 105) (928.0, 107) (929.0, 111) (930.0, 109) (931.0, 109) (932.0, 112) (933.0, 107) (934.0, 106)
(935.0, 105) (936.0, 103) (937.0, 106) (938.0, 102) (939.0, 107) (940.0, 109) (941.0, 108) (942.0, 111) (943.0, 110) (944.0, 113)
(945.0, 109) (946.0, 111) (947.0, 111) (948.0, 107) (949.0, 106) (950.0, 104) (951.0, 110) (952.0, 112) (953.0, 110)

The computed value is 1.50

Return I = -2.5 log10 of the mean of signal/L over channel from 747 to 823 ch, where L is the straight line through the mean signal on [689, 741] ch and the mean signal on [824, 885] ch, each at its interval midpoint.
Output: 0.16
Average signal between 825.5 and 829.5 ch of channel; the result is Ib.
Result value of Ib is 96.4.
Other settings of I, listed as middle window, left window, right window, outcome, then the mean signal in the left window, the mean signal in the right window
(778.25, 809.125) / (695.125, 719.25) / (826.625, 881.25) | 0.23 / 79.2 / 108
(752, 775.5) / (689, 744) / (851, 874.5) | 0.16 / 77.4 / 113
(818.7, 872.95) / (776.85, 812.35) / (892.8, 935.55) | -0.13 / 78.9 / 109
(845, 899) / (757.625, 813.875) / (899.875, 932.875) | -0.16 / 78.2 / 108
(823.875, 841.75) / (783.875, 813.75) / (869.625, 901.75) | -0.02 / 82.5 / 116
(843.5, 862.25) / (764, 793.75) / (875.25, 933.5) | -0.13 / 70.8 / 112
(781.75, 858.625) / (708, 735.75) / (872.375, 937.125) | 0.05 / 76.8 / 112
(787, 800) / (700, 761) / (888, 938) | 0.18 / 77.3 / 110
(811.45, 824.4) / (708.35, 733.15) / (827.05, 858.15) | 0.04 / 76.9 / 102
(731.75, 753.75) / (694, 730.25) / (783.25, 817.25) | 0.06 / 78.3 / 83.3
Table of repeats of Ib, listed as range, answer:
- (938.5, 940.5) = 108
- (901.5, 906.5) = 107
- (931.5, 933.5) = 110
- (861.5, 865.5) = 114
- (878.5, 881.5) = 117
